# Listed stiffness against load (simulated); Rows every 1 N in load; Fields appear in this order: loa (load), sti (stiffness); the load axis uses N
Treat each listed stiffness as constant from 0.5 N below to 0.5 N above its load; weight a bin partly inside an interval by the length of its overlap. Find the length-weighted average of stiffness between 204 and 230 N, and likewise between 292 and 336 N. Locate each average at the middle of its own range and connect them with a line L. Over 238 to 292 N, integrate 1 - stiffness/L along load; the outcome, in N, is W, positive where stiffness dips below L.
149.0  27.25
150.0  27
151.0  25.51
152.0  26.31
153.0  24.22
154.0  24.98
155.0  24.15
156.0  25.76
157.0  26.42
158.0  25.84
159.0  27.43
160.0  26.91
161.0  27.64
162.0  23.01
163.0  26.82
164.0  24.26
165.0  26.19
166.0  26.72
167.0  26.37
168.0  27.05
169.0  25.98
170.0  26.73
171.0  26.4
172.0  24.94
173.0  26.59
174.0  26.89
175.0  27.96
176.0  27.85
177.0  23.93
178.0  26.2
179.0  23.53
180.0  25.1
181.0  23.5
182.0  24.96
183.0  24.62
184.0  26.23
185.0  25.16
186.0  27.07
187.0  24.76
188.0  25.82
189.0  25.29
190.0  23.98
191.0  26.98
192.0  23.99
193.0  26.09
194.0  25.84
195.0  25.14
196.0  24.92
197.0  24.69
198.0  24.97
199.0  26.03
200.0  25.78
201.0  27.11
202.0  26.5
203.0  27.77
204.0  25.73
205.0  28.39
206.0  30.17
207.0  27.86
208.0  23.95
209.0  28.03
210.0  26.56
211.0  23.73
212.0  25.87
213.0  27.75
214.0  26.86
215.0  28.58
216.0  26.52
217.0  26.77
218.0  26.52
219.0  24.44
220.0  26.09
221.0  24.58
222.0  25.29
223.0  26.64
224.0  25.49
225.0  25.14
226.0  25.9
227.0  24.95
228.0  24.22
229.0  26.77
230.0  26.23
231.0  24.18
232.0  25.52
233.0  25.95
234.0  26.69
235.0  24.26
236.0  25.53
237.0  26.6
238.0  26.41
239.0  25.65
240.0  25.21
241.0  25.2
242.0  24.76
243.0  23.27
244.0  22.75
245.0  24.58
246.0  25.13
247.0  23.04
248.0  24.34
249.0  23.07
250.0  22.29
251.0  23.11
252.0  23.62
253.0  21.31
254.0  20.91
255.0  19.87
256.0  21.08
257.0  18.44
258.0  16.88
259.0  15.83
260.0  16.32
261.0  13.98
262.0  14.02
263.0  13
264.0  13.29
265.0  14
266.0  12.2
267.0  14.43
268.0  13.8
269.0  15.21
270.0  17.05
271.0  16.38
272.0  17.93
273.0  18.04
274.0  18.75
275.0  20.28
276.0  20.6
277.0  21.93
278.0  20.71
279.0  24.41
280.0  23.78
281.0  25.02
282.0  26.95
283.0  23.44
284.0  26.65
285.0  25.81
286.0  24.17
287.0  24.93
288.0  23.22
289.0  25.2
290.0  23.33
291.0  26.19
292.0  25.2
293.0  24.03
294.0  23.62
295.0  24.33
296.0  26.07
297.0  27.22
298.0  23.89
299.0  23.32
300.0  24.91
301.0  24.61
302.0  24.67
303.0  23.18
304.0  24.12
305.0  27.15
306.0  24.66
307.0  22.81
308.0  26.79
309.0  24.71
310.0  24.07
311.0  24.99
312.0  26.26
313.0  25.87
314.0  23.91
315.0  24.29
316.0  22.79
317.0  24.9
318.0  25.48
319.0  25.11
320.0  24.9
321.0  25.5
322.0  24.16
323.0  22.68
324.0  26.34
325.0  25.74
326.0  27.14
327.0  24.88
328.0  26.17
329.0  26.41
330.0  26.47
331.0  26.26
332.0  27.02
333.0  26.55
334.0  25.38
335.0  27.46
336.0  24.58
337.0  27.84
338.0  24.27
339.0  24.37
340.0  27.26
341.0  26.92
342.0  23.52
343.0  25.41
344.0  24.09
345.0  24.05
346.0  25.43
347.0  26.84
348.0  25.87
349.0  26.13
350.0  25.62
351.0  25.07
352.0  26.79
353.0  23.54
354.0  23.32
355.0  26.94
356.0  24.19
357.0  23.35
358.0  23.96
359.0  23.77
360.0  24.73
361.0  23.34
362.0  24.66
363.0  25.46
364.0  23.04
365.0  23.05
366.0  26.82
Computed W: 10.0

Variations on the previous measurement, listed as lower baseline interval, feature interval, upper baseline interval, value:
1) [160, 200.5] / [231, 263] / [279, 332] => 3.8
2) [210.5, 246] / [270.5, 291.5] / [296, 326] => 2.0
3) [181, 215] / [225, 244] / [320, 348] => 0.4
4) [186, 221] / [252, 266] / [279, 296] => 4.6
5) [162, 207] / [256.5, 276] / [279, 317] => 7.1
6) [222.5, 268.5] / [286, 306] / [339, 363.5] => -1.1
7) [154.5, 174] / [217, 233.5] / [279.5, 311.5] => 0.0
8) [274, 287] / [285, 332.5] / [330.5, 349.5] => -0.8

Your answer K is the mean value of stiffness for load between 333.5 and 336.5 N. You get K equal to 25.8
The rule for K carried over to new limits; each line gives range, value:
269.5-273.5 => 17.4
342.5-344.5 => 24.8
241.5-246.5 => 24.1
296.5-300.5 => 24.8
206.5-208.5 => 25.9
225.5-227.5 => 25.4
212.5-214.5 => 27.3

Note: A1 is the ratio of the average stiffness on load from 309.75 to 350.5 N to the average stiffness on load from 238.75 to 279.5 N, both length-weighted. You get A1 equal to 1.30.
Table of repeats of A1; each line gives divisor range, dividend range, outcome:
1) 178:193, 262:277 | 0.64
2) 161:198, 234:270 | 0.80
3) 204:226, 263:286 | 0.74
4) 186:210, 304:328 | 0.96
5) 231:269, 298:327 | 1.18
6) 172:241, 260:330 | 0.88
